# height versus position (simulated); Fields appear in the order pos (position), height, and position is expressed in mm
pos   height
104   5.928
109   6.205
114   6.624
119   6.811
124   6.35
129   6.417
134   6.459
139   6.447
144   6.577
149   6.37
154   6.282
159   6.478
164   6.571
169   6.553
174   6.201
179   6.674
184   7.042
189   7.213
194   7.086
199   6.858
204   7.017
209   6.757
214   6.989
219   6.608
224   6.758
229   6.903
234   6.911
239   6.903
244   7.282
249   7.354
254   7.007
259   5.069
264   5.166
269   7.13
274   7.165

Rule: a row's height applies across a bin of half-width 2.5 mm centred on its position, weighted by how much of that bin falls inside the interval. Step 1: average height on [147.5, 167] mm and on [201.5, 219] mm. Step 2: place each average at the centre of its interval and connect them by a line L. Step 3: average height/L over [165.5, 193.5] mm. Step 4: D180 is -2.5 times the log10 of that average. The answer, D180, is -0.022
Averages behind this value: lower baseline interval 6.43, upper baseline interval 6.88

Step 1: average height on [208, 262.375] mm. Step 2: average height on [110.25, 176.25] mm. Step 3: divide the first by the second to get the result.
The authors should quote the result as 1.0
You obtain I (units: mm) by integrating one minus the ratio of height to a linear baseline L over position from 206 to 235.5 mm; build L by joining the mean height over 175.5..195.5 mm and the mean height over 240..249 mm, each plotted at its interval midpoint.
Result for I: 1.3 mm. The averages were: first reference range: 6.96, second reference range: 7.24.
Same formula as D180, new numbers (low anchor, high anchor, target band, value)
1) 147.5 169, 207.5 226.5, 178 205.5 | -0.06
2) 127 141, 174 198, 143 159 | 0.03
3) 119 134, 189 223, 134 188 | 0.02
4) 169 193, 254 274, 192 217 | -0.06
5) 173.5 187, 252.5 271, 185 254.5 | -0.10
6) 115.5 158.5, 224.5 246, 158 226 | 0.00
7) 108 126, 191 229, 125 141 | 0.03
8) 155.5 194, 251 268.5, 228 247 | -0.14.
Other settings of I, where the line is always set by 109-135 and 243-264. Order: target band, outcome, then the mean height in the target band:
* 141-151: 0.0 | 6.48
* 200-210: -0.7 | 6.9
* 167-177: 0.2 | 6.38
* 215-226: -0.4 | 6.72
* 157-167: -0.1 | 6.53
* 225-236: -0.7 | 6.89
